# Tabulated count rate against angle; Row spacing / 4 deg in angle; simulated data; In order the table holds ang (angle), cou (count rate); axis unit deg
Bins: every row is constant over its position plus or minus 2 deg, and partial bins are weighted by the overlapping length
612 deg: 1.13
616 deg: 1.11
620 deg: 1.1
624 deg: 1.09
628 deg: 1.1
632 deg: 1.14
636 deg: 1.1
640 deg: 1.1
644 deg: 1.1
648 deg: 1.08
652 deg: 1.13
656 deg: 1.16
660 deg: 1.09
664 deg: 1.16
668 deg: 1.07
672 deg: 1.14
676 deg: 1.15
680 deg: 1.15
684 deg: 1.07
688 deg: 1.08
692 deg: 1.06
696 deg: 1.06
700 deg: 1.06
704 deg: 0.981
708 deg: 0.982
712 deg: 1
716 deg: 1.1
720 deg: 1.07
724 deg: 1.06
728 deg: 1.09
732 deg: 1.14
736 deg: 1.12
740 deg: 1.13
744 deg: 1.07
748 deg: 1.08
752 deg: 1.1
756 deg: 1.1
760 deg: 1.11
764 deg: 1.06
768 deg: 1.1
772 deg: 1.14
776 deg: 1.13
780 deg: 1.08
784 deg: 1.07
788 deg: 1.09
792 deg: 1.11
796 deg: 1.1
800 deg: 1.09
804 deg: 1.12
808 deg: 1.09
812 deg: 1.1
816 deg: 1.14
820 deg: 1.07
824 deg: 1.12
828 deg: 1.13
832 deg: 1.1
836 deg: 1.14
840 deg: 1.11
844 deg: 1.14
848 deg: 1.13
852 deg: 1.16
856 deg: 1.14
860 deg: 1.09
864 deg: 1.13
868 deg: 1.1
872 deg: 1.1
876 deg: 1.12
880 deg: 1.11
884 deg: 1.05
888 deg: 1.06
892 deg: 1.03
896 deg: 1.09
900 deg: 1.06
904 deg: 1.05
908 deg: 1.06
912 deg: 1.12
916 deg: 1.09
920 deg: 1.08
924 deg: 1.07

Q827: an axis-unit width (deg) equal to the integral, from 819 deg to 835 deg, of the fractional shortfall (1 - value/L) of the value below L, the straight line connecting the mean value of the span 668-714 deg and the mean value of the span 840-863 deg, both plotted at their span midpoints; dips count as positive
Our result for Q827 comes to 0.2 deg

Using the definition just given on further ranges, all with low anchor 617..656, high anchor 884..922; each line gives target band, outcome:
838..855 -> -0.9 deg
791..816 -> -0.5 deg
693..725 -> 1.7 deg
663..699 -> 0.0 deg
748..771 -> -0.1 deg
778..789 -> 0.1 deg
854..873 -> -0.7 deg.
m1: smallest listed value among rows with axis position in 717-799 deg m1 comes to 1.06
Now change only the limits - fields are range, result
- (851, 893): 1.03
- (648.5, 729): 0.981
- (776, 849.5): 1.07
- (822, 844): 1.1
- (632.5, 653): 1.08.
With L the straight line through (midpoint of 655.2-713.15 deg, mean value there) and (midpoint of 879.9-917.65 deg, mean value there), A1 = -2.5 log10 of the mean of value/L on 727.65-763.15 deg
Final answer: -0.03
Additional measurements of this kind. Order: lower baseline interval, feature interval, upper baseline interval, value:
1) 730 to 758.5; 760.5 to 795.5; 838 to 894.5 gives 0.007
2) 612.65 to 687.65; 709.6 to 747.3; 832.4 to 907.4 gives 0.023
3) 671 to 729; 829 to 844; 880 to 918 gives -0.051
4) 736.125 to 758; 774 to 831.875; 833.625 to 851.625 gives 0.015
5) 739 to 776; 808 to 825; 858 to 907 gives -0.013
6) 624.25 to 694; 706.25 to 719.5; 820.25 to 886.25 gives 0.080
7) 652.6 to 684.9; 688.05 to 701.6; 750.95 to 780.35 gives 0.057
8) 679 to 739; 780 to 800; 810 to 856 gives 0.013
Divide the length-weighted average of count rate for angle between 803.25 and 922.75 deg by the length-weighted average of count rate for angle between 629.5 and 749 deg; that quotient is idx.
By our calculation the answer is 1.0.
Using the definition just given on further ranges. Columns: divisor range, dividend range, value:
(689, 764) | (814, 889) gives 1.04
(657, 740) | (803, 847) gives 1.03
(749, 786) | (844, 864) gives 1.03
